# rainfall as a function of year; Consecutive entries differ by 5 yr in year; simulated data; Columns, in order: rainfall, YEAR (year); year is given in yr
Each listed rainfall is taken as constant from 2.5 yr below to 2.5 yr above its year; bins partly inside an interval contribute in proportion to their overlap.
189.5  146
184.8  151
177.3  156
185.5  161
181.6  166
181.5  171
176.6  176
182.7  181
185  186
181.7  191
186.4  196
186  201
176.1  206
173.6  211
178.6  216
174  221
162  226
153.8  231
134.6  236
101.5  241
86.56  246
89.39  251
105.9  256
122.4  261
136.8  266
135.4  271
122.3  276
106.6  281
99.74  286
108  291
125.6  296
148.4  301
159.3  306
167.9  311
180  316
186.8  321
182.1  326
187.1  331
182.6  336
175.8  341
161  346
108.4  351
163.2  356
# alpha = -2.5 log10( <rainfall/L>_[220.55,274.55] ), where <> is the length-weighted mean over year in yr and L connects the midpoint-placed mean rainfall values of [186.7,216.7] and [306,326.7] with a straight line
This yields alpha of 0.385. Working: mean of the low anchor 181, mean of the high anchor 177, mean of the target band 126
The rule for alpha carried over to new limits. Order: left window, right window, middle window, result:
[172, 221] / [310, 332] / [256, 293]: 0.464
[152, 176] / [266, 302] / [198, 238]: -0.092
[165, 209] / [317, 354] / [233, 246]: 0.487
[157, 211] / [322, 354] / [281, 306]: 0.360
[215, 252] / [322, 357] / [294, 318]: 0.004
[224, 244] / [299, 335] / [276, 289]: 0.422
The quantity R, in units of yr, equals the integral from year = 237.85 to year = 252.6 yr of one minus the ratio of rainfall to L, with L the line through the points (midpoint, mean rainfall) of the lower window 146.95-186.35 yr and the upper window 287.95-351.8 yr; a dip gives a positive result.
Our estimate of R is 6.6 yr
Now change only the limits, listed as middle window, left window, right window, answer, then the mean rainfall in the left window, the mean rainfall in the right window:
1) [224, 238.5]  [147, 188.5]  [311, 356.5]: 2.27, 182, 170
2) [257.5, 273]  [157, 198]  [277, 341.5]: 3.15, 182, 153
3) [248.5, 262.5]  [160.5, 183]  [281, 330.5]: 4.93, 181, 150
